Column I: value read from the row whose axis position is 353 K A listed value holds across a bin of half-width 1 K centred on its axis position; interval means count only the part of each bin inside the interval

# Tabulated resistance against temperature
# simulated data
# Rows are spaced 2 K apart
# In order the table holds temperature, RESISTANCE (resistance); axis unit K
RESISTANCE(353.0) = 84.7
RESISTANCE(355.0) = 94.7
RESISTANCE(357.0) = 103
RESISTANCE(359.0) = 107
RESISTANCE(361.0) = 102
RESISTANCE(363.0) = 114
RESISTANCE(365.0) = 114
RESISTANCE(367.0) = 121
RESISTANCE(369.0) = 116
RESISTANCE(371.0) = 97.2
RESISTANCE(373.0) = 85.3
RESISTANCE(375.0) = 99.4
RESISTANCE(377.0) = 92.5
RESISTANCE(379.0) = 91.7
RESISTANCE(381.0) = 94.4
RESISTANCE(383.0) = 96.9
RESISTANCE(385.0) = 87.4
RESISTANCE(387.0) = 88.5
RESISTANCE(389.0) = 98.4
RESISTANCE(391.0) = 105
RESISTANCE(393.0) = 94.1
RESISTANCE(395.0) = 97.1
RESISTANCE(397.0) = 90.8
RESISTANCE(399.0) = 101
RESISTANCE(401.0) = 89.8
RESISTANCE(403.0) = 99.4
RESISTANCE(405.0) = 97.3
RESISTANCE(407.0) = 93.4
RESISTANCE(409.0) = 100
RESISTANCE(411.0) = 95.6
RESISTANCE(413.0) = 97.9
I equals 84.7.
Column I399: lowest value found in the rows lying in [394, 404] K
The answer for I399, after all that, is 89.8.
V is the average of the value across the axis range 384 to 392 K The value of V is 94.8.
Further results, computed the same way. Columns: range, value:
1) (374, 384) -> 95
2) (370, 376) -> 94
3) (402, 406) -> 98.3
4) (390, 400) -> 97.6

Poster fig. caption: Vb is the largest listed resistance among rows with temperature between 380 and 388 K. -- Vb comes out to 96.9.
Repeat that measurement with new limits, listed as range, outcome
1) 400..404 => 99.4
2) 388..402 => 105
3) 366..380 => 121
